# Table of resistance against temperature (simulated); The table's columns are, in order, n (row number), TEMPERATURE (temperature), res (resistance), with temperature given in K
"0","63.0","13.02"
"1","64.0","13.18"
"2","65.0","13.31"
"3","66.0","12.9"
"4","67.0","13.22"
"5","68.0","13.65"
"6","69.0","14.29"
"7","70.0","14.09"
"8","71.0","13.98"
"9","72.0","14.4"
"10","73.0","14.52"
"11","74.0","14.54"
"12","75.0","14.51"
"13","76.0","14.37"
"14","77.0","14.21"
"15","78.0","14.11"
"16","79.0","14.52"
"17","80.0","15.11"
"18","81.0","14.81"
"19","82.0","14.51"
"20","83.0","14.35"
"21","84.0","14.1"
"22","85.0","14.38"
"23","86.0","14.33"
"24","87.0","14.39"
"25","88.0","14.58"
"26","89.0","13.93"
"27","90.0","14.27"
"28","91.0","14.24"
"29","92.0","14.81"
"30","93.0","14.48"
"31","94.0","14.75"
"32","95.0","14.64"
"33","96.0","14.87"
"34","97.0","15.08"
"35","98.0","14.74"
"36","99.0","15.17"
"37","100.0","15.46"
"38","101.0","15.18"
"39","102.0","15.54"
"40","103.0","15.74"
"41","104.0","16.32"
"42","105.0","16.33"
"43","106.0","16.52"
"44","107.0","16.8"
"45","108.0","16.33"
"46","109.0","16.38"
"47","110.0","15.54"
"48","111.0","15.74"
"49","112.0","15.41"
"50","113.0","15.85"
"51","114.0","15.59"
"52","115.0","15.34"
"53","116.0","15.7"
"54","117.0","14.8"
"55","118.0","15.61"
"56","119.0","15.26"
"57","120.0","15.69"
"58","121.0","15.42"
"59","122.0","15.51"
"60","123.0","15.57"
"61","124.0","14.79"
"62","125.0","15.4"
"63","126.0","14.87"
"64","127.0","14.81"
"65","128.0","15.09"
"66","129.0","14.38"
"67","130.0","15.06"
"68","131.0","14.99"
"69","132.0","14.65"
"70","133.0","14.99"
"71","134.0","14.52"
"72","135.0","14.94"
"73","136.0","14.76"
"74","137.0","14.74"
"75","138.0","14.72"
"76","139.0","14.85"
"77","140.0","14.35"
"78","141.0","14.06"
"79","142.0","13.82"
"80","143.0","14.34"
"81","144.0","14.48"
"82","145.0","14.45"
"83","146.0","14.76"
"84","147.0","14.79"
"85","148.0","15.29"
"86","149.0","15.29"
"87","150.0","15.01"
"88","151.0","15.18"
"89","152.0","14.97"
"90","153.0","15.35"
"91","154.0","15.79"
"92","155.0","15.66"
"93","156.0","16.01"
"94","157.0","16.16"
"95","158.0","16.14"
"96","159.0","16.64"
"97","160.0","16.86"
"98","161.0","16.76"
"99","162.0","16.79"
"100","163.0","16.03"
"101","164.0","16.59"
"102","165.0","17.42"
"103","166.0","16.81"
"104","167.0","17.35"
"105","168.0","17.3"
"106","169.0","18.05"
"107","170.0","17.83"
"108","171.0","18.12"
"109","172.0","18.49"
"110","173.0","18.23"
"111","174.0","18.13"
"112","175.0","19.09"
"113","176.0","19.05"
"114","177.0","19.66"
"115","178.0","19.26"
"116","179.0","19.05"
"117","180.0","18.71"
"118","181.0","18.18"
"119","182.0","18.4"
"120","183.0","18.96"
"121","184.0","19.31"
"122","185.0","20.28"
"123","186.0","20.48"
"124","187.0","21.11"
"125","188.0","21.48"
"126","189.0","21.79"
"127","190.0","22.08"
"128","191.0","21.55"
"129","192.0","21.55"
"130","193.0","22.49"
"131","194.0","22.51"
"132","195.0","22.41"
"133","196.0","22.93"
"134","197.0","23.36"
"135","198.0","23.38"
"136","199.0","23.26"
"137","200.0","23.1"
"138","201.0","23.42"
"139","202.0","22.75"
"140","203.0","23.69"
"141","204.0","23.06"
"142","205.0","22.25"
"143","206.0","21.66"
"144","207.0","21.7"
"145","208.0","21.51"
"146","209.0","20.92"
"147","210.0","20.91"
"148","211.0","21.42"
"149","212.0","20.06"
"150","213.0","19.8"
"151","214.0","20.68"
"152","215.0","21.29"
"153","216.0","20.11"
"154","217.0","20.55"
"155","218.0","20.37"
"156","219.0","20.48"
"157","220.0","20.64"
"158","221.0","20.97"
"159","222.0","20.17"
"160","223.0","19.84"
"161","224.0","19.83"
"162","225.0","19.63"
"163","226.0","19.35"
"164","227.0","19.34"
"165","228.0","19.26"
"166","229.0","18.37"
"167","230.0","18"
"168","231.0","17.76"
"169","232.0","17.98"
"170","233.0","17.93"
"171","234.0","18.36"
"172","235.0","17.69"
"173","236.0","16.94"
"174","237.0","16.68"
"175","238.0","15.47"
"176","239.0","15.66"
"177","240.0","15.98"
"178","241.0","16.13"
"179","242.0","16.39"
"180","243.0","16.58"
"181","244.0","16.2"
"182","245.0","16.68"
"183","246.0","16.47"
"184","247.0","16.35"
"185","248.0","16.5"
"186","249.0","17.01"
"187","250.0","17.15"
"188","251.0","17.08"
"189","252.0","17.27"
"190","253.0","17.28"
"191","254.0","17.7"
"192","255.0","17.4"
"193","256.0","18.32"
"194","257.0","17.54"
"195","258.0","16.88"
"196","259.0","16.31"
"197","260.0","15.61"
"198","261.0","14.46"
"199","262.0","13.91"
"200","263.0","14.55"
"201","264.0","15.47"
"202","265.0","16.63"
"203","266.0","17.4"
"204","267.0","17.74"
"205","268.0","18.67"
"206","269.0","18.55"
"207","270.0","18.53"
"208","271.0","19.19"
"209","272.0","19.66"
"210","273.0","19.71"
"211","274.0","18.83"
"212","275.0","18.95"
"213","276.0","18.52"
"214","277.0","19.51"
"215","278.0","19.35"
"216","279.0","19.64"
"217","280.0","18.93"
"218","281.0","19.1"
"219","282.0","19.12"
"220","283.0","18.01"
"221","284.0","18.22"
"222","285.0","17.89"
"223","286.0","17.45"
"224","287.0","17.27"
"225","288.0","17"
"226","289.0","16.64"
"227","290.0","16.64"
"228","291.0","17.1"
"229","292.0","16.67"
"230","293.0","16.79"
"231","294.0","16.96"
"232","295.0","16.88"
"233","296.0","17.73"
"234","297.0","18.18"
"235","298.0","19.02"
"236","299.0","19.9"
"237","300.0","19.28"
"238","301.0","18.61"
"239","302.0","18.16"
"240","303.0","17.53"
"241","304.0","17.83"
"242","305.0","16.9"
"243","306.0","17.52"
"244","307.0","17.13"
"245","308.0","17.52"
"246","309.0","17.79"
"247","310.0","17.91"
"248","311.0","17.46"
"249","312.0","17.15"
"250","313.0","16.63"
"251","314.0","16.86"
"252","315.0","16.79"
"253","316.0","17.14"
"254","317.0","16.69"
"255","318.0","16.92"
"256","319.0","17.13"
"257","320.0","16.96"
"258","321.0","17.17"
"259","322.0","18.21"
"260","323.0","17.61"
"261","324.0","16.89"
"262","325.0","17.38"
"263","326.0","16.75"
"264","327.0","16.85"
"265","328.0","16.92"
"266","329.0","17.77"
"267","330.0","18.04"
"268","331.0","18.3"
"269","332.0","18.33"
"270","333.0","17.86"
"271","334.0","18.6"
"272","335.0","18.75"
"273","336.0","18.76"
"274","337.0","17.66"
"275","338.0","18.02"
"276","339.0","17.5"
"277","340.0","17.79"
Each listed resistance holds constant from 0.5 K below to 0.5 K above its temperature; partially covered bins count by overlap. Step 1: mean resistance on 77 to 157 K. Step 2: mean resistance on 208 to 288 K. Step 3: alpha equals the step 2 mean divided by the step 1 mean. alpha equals 1.21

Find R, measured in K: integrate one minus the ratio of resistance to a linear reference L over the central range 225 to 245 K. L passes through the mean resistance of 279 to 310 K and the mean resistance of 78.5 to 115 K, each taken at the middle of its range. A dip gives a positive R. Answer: -0.5 K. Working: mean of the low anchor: 15.1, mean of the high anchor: 17.8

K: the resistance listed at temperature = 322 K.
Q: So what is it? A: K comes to 18.21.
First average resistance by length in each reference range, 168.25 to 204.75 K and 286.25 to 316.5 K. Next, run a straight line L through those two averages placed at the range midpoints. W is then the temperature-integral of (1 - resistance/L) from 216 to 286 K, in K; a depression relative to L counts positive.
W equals 3.64 K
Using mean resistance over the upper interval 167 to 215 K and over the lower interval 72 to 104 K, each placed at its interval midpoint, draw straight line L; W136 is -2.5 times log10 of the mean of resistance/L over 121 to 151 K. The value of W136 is 0.18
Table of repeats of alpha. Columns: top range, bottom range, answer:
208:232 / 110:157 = 1.33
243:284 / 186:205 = 0.78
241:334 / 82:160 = 1.16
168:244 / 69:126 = 1.32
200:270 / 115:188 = 1.13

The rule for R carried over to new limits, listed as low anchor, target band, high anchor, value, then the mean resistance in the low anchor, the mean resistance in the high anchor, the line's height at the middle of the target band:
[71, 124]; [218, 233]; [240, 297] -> -2.3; 15.1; 17.4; 16.8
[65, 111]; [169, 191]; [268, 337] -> -4.5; 14.8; 17.9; 16.1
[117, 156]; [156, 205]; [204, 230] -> -4.5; 15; 20.4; 18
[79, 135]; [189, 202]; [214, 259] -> -4.2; 15.1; 18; 17.1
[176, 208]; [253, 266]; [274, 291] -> 1.9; 21.4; 18.2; 19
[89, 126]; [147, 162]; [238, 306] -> 0.2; 15.4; 17.5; 16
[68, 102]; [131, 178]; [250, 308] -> -1.2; 14.5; 17.7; 15.7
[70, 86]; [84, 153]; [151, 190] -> 3.8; 14.4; 18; 16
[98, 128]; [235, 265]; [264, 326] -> 1.5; 15.6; 17.8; 17.3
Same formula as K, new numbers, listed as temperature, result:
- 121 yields 15.42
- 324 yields 16.89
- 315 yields 16.79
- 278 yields 19.35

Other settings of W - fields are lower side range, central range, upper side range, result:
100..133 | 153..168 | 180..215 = 1.82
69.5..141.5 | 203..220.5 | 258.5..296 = -4.73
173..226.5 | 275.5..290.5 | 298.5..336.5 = 0.30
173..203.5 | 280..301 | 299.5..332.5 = 0.37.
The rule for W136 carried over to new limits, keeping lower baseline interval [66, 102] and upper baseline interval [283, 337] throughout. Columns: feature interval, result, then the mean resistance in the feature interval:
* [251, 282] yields -0.05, 17.7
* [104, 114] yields -0.09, 16.1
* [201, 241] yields -0.21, 19.7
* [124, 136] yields 0.02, 14.9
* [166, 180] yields -0.17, 18.4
